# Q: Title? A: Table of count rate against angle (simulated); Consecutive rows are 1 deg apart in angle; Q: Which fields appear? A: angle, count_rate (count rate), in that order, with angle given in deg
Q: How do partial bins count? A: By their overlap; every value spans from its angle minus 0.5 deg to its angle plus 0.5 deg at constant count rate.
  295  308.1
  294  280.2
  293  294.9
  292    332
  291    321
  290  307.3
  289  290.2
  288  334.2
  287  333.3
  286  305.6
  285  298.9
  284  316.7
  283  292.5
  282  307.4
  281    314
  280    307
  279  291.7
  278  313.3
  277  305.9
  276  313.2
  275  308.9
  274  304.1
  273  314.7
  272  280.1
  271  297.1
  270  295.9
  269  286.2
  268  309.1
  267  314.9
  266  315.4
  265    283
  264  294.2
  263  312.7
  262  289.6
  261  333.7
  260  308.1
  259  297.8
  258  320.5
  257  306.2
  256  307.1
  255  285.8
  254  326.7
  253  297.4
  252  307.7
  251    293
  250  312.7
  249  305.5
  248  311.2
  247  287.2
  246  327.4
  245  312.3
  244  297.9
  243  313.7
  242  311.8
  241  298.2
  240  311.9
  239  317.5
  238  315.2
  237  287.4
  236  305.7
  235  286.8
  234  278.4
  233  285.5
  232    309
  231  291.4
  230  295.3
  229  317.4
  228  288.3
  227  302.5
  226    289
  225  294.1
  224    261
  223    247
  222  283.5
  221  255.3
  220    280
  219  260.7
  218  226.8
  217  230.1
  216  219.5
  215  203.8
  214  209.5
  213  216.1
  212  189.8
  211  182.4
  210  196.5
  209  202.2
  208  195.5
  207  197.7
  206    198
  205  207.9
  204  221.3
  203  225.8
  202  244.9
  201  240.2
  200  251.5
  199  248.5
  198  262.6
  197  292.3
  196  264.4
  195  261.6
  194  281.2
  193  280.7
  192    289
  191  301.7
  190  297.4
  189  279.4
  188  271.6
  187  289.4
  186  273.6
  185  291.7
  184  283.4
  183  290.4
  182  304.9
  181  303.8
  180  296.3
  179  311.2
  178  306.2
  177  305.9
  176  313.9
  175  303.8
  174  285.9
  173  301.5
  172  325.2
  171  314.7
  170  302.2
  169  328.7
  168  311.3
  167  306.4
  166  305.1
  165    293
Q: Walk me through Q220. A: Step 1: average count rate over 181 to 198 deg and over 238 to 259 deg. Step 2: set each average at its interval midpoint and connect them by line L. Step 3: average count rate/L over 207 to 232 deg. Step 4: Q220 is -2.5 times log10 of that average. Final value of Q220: 0.196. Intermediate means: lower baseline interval 284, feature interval 248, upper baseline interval 308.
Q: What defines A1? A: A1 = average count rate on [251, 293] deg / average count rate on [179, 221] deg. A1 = 1.22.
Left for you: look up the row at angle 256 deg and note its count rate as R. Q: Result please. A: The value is 307.1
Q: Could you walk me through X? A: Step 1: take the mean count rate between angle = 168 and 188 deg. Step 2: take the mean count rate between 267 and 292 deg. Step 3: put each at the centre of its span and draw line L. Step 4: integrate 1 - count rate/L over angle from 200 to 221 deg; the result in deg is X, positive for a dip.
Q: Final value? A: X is 5.8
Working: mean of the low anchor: 301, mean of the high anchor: 307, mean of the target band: 219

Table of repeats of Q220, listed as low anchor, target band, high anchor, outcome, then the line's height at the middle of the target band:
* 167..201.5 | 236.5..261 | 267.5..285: -0.03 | 299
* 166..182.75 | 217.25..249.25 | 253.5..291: 0.05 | 307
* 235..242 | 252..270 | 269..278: -0.01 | 303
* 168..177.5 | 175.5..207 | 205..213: -0.09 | 252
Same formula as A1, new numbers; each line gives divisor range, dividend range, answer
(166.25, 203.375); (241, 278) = 1.06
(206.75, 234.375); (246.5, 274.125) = 1.21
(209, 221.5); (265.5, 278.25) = 1.37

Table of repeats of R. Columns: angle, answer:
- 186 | 273.6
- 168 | 311.3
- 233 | 285.5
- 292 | 332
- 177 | 305.9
